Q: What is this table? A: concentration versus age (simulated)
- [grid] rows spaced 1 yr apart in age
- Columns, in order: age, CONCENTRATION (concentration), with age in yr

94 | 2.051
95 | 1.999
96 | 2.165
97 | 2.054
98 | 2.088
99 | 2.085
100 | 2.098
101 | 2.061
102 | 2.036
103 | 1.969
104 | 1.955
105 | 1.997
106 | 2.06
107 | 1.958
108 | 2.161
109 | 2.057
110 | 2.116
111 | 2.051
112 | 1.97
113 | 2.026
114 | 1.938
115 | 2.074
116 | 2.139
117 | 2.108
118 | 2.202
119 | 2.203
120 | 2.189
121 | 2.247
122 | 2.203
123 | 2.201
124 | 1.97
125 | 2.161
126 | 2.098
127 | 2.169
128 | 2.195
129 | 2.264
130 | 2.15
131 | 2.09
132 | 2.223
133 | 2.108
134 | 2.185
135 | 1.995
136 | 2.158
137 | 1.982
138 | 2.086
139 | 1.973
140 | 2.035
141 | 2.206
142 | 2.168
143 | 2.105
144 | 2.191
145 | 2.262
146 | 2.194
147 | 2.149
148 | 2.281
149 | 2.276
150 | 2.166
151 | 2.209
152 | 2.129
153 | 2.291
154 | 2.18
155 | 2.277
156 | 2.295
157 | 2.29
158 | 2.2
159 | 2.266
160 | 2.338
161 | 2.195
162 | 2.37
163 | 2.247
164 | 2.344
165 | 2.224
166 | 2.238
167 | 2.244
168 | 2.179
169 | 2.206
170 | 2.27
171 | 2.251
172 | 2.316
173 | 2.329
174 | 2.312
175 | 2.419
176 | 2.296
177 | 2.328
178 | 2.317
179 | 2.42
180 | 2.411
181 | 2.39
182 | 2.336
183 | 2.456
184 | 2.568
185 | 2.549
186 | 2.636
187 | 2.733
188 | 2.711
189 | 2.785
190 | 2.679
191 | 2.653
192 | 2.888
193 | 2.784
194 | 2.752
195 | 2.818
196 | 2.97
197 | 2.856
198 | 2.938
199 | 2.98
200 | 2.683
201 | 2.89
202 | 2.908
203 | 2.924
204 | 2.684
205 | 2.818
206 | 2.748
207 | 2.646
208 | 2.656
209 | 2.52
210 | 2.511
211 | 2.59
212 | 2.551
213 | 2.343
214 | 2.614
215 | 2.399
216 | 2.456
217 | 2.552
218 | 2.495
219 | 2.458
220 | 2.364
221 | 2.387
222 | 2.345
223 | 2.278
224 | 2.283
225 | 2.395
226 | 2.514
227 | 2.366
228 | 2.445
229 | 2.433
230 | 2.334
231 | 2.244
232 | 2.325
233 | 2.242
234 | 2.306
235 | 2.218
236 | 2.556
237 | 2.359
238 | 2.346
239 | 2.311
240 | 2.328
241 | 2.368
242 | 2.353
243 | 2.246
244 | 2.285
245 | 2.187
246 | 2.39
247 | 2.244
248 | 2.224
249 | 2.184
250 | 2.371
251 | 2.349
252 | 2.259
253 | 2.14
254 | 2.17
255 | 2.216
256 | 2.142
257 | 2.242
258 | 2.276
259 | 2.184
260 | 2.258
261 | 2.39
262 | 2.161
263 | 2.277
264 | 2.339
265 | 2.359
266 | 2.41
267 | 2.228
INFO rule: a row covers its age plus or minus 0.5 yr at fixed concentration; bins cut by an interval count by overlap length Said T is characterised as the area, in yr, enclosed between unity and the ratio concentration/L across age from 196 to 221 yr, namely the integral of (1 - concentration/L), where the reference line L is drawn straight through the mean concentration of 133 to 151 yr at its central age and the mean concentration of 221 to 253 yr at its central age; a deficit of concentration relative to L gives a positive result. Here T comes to -4.21 yr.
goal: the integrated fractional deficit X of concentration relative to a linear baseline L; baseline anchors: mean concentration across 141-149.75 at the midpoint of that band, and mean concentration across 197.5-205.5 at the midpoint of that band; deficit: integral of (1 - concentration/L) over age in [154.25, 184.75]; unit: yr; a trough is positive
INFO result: 2.1 yr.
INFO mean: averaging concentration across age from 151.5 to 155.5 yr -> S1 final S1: 2.22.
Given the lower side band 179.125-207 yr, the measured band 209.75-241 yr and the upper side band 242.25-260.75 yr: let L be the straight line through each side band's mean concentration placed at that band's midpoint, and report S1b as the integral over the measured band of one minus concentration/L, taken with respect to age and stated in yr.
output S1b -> 0.8 yr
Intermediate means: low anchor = 2.72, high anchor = 2.25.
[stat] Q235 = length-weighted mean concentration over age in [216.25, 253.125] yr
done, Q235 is 2.34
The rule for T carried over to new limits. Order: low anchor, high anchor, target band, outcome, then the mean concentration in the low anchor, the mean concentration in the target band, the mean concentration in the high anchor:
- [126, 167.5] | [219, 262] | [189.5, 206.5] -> -4.28 yr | 2.19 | 2.82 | 2.31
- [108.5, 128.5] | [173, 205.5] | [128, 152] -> 1.33 yr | 2.12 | 2.15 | 2.65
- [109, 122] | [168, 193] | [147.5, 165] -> 0.59 yr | 2.11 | 2.26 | 2.47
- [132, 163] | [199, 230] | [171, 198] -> -2.03 yr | 2.19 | 2.57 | 2.55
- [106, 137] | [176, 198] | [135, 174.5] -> 2.64 yr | 2.12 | 2.21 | 2.62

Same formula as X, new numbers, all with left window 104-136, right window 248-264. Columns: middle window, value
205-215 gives -1.7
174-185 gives -1.2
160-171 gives -0.5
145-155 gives -0.3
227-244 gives -0.9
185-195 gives -2.5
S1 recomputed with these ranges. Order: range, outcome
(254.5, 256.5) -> 2.18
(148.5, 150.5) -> 2.22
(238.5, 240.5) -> 2.32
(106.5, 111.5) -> 2.07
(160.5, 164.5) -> 2.29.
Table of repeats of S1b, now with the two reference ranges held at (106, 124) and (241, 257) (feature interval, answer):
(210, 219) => -1.2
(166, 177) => -0.6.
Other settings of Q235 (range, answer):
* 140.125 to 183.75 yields 2.27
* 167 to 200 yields 2.55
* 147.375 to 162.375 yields 2.25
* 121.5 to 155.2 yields 2.16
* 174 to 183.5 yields 2.37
